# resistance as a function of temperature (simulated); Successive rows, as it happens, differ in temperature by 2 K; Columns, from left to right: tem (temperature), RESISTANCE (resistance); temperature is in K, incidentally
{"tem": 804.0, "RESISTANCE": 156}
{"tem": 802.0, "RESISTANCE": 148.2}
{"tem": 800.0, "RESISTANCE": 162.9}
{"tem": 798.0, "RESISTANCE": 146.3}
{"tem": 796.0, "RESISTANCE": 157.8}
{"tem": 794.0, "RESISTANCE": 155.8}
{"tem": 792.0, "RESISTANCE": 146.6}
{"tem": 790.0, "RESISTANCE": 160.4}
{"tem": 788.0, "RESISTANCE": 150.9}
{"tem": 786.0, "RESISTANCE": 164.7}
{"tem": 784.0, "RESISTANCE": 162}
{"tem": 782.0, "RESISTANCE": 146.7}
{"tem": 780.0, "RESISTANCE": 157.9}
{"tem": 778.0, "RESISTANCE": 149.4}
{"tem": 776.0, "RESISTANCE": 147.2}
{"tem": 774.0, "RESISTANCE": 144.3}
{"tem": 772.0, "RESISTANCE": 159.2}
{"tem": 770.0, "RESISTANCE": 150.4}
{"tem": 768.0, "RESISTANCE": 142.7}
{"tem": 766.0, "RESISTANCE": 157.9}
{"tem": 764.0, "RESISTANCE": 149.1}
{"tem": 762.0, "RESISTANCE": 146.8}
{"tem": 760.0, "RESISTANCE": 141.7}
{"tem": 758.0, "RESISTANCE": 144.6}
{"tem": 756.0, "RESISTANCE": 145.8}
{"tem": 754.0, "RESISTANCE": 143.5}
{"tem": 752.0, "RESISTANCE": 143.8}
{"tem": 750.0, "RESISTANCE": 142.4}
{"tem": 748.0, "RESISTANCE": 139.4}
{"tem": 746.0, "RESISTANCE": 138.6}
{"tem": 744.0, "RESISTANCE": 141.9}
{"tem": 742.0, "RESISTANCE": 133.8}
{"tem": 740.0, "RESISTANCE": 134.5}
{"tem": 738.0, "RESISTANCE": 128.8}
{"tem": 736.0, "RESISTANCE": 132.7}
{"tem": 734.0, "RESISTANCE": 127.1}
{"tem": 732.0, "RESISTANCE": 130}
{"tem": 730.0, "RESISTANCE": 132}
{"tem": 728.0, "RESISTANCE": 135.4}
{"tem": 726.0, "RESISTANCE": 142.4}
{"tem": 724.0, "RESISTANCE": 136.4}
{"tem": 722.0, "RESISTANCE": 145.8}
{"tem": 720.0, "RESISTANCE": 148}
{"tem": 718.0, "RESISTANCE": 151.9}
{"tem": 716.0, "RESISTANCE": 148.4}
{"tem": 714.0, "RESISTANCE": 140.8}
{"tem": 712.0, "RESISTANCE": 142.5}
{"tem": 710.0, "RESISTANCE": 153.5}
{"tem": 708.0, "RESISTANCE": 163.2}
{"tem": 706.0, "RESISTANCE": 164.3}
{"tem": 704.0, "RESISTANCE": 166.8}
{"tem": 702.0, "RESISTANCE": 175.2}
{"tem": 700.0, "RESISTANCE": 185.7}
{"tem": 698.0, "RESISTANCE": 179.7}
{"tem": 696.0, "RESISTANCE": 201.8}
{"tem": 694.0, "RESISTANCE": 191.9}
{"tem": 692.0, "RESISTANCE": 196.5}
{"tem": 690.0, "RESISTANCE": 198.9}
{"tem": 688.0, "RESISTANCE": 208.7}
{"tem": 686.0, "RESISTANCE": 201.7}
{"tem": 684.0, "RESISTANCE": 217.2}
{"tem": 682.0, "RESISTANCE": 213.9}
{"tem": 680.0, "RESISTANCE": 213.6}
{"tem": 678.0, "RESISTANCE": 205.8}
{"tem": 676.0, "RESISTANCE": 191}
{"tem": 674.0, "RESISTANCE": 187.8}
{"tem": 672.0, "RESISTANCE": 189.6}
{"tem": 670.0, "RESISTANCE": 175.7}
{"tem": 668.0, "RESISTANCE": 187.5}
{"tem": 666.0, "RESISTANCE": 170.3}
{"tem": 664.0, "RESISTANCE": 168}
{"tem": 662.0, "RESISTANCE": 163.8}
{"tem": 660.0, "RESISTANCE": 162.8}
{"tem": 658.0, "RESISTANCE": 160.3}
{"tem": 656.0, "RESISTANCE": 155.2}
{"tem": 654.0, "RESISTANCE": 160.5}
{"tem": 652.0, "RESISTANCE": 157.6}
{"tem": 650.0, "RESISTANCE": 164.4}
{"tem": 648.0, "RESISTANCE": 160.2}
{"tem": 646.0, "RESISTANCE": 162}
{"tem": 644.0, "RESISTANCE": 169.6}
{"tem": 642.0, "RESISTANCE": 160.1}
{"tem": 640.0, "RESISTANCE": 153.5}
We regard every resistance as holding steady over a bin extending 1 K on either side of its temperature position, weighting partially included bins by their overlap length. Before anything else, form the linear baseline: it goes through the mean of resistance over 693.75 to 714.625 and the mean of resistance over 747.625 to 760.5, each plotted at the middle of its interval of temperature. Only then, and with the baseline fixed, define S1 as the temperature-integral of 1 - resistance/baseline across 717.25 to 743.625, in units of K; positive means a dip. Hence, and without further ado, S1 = 3.2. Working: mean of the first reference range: 169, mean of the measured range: 137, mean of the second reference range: 143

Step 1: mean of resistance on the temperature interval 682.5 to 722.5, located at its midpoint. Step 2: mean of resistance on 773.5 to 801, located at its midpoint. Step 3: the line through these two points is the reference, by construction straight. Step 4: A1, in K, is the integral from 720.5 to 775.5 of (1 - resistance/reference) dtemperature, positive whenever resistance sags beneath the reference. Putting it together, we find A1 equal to 7.5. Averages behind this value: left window 175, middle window 141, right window 154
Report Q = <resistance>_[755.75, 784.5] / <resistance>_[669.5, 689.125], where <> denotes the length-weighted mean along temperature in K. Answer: 0.74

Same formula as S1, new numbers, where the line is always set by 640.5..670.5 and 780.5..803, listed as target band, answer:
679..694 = -4.0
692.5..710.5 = -1.7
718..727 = 0.9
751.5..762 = 0.9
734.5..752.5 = 2.4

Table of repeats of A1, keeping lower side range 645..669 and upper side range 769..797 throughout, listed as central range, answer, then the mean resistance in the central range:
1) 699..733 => 1.9 K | 151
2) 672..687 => -3.8 K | 203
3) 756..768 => 0.6 K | 147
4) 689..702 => -2.4 K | 191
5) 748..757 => 0.7 K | 143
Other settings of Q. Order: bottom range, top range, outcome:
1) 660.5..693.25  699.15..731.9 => 0.79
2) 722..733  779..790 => 1.15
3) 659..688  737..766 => 0.75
